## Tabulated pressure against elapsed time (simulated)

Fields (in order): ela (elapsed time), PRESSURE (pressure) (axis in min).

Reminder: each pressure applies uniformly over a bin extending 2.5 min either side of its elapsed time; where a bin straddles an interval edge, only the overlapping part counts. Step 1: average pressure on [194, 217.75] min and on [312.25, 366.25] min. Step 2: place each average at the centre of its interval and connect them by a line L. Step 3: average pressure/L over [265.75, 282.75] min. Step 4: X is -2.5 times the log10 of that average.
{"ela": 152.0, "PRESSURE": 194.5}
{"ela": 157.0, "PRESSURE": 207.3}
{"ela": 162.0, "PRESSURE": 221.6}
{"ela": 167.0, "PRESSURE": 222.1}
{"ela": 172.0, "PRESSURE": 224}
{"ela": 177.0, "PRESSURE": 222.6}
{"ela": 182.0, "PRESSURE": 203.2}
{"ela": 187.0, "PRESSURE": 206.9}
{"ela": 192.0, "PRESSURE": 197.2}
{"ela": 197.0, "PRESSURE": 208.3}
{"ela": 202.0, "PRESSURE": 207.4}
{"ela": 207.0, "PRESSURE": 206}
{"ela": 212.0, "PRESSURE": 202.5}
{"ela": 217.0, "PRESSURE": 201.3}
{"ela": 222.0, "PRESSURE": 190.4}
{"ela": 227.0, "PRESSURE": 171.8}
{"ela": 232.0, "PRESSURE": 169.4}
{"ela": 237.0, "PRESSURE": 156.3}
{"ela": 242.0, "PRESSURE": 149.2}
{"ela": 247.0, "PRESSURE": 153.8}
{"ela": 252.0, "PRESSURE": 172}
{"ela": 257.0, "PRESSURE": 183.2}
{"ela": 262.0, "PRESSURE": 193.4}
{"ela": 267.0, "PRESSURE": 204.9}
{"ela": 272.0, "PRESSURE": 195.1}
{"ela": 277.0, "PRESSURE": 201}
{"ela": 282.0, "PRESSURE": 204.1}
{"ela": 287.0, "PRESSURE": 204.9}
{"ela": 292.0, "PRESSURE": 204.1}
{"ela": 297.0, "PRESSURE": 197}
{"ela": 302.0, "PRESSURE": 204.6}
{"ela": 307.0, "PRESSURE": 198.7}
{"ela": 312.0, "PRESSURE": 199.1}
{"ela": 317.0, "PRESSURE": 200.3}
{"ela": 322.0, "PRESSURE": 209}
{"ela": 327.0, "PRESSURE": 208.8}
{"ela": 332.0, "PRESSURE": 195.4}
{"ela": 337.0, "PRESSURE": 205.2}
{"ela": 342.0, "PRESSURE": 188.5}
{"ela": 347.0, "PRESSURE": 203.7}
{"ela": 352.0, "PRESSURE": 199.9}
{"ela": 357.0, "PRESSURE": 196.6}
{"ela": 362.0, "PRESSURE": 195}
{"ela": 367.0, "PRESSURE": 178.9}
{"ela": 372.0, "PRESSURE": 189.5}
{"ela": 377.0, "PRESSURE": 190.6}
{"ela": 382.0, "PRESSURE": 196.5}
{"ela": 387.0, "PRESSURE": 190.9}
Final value 0.01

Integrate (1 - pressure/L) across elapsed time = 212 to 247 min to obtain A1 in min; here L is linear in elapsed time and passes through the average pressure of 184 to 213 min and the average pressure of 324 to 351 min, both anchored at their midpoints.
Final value 5.16 min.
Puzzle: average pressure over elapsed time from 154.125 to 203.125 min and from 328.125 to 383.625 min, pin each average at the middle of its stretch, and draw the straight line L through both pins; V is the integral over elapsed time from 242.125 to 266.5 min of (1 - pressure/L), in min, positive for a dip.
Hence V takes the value 3.5 min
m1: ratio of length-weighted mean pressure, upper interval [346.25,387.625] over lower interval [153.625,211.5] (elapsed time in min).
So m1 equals 0.9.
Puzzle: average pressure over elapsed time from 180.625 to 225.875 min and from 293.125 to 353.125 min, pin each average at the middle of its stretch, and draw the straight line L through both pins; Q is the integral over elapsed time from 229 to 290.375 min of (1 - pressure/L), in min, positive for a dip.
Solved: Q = 5.7 min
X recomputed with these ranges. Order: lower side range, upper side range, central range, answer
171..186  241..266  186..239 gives 0.02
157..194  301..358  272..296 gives 0.01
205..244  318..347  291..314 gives -0.03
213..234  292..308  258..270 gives -0.02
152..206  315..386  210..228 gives 0.08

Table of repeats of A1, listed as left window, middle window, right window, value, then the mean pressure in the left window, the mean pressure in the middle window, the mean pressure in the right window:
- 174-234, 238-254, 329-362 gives 3.32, 199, 158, 198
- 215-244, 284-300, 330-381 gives -1.62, 173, 202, 194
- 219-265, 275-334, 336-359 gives -4.68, 172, 202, 198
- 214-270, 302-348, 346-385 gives -3.17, 177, 201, 193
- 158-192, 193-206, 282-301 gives 0.36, 215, 206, 202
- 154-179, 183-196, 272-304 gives 0.77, 219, 203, 202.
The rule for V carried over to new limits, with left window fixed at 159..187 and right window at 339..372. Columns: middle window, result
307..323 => -0.2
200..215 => 0.6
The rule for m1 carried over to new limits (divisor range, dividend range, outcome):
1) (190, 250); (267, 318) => 1.09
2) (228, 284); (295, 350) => 1.12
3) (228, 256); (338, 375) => 1.20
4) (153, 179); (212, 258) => 0.79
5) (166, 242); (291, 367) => 1.01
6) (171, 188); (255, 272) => 0.91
